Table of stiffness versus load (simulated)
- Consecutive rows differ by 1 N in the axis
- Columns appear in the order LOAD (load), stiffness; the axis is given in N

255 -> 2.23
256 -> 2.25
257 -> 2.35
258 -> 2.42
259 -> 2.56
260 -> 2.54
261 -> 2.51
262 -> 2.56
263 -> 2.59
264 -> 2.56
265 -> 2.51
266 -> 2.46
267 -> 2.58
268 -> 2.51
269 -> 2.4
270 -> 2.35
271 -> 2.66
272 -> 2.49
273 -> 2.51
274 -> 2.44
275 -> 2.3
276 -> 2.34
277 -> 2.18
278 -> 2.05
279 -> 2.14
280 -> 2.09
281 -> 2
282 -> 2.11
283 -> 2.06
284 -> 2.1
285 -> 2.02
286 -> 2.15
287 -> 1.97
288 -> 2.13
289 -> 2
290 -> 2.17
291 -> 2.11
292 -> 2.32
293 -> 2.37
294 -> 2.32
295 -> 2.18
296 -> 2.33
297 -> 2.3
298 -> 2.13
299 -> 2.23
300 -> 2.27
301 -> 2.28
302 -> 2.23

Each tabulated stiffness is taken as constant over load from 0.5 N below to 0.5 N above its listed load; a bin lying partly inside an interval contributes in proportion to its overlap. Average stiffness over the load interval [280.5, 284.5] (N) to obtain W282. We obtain 2.07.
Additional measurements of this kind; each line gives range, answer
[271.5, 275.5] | 2.43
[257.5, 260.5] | 2.51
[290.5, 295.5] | 2.26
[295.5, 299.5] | 2.25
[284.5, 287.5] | 2.05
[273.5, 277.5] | 2.31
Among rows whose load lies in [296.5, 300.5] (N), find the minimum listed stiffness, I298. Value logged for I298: 2.13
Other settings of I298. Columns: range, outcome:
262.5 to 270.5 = 2.35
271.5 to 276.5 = 2.3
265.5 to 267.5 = 2.46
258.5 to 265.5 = 2.51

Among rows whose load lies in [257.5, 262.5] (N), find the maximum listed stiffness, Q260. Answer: 2.56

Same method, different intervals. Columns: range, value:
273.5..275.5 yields 2.44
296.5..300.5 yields 2.3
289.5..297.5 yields 2.37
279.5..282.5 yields 2.11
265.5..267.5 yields 2.58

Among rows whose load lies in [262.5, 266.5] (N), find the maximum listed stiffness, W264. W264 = 2.59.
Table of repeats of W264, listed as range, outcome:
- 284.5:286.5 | 2.15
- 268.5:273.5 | 2.66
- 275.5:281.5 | 2.34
